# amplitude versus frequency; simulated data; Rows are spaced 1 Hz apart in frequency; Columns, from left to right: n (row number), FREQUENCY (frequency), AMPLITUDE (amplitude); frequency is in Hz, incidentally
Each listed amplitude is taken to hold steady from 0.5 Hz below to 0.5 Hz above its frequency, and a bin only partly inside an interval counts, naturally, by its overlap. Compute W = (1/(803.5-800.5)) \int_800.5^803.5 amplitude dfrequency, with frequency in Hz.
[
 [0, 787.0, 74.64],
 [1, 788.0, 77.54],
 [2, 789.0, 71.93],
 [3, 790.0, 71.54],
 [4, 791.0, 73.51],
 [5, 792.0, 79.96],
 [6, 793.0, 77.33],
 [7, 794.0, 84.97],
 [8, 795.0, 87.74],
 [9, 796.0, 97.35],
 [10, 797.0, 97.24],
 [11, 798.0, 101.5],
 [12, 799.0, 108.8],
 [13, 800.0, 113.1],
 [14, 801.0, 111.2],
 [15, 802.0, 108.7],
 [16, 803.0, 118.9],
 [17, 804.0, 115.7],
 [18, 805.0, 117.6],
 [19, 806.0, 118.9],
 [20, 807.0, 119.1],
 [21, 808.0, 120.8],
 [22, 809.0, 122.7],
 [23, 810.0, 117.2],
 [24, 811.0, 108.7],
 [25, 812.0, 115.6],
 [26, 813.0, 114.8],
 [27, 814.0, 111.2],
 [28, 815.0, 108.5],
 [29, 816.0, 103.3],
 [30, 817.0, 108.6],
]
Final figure 113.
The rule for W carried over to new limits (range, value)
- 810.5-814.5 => 113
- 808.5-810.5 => 120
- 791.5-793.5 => 78.6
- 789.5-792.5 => 75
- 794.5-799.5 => 98.5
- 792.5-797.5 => 88.9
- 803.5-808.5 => 118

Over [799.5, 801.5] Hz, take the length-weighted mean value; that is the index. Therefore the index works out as 112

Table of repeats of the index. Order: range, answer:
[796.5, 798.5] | 99.4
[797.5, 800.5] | 108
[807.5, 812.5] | 117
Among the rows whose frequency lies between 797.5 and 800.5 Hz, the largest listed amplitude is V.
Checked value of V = 113.1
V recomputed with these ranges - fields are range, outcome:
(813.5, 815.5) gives 111.2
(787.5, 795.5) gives 87.74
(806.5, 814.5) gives 122.7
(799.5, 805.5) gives 118.9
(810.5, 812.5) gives 115.6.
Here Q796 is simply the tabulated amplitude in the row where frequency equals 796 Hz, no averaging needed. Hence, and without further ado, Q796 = 97.35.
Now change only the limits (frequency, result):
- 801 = 111.2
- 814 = 111.2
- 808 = 120.8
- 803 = 118.9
